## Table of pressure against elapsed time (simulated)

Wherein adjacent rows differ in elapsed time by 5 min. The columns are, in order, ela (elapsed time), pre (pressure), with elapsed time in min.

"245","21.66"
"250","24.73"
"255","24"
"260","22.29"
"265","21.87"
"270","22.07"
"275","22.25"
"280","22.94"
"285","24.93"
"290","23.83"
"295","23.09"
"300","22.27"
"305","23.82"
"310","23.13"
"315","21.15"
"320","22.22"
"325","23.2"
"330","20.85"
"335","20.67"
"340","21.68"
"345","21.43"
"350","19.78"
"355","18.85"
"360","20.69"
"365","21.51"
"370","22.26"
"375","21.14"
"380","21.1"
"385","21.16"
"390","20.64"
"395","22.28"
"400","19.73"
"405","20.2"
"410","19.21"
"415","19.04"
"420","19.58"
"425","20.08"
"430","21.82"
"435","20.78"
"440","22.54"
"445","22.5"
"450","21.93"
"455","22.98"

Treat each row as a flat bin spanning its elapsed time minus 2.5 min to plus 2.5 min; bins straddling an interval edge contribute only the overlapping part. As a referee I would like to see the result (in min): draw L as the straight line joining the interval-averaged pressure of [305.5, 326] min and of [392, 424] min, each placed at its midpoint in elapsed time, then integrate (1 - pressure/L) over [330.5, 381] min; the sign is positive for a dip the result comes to 1.2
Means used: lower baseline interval 22.5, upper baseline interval 20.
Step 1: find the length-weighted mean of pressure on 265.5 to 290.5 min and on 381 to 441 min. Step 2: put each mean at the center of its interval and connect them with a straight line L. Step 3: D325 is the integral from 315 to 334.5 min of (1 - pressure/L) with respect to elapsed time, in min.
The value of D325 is 0.31 min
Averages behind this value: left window 23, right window 20.6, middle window 21.8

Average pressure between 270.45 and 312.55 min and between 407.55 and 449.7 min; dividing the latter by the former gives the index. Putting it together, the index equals 0.9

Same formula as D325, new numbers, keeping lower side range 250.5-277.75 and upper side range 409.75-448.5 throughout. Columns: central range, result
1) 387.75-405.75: 0.35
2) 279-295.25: -1.05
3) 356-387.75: 0.39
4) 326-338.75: 0.44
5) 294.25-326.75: -0.76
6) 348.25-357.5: 1.02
